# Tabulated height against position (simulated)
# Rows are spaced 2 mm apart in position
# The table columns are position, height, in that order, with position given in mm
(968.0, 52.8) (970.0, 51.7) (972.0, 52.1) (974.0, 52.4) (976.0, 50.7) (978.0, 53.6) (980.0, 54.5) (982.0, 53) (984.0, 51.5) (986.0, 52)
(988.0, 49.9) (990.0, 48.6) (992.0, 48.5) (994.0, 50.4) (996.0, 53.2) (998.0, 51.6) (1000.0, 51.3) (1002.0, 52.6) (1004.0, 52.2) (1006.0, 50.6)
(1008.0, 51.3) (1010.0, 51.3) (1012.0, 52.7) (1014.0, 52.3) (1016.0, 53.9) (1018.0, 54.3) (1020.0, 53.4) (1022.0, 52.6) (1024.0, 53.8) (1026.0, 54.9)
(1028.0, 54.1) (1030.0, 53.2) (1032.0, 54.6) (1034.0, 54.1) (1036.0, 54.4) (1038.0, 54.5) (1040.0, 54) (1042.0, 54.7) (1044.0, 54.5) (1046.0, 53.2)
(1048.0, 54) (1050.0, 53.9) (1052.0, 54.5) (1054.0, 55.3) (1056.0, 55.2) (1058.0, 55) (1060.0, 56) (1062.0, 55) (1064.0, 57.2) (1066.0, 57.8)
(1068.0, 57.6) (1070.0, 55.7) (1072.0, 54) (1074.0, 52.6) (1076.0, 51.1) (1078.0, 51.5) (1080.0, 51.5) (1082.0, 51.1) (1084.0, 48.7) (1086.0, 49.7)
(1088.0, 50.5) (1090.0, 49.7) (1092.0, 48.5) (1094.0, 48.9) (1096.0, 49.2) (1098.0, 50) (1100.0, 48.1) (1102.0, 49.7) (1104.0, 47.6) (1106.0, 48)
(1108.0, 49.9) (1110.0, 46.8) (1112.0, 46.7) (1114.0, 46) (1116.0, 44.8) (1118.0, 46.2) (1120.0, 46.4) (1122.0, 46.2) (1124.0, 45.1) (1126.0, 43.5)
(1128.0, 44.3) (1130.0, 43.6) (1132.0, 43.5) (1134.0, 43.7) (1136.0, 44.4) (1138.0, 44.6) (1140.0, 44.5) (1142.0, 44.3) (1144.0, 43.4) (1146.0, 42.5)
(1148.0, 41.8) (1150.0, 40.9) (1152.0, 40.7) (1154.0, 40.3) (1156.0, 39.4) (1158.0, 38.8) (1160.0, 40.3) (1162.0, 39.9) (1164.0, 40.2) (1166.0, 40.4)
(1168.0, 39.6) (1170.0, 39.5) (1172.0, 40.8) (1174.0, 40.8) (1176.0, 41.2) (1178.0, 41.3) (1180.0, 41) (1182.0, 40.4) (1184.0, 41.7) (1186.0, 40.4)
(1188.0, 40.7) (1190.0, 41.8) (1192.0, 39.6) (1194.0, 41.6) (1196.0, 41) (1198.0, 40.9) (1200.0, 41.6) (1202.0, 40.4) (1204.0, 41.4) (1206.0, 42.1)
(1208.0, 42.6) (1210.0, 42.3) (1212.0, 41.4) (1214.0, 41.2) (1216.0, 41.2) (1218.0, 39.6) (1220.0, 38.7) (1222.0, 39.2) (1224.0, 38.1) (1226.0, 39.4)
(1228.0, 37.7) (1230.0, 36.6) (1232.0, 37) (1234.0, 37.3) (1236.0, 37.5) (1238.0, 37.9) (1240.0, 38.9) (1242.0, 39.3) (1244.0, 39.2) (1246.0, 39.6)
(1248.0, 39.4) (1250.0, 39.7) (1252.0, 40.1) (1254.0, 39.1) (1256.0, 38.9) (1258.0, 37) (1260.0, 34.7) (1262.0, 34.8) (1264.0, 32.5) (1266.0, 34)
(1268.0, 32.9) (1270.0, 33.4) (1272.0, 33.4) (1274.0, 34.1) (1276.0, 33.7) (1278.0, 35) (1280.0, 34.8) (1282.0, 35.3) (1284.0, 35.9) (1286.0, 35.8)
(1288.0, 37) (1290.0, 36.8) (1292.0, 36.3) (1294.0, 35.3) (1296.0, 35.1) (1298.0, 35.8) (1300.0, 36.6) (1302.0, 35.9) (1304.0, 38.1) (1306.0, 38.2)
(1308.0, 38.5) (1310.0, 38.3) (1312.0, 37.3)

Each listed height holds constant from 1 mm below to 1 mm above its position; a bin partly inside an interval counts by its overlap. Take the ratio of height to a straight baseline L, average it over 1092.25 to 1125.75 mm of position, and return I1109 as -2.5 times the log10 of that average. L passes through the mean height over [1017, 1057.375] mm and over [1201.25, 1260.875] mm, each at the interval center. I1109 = 0.03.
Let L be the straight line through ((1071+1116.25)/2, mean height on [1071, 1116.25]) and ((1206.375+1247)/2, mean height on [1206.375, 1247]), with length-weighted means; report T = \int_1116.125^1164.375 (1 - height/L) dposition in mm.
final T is 3.1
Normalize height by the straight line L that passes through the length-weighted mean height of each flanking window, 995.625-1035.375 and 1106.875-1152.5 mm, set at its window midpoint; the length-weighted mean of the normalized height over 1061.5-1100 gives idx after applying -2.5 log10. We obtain -0.08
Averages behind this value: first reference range 52.9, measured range 52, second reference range 44.6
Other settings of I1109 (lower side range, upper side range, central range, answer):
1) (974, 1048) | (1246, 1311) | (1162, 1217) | 0.02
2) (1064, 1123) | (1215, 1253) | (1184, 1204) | 0.03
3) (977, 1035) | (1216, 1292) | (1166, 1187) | 0.03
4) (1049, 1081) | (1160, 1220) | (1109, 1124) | 0.07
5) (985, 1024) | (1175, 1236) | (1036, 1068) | -0.13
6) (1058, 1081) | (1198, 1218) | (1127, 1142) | 0.10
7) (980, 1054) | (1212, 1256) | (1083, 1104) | -0.03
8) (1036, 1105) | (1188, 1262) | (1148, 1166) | 0.13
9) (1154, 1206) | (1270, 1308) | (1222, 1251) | -0.01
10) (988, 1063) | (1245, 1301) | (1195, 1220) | -0.02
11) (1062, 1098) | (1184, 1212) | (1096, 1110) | 0.03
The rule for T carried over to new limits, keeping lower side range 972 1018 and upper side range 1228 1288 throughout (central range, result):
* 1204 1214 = -0.7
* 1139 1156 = 0.3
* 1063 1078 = -2.4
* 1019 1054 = -3.3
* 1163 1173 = 0.4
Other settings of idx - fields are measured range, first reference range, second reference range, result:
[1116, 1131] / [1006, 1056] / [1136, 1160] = -0.01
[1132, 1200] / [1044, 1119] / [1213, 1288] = 0.07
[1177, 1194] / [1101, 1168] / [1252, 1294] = -0.01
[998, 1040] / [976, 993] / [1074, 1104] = -0.05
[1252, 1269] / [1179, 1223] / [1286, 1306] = 0.07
